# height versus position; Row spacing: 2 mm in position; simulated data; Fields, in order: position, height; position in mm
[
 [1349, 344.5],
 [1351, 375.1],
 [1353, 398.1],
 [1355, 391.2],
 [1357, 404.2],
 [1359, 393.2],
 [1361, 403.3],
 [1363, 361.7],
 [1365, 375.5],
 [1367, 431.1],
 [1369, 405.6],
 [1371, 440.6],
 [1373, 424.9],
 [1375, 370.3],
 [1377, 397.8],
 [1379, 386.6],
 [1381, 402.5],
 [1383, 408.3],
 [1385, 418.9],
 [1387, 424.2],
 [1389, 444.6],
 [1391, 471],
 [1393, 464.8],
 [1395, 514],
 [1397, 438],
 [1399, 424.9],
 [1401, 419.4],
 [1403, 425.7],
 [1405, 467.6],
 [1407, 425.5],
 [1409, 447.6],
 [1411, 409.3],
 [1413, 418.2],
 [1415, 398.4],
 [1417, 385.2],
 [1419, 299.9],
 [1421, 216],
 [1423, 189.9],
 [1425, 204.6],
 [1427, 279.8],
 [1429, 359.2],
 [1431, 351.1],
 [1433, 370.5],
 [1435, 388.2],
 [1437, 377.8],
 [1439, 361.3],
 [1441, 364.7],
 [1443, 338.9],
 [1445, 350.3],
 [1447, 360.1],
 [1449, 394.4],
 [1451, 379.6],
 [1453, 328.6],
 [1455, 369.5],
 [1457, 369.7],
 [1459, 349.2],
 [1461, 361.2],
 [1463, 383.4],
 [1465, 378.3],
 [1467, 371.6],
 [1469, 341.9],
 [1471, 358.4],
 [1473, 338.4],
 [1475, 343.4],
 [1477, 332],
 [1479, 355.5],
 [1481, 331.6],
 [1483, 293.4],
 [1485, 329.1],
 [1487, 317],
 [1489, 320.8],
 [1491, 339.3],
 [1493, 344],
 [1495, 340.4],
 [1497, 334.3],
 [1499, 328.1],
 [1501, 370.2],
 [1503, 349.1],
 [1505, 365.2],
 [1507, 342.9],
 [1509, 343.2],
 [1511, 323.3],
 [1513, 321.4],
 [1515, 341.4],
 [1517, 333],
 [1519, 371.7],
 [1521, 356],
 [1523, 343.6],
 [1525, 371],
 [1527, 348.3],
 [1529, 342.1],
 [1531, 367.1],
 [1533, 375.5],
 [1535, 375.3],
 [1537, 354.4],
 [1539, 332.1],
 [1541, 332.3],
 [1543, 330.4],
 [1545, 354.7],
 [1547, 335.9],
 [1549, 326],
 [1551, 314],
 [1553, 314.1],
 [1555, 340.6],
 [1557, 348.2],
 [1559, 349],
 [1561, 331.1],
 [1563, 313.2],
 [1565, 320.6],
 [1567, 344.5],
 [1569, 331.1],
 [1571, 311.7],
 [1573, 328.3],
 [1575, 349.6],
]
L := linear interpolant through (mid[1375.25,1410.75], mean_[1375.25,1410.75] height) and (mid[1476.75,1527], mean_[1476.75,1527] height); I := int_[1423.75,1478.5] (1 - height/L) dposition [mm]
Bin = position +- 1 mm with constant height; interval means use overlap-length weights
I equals 4.4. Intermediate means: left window 432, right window 340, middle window 351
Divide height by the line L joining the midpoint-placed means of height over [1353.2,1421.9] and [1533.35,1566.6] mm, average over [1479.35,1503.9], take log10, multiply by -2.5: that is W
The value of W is 0.09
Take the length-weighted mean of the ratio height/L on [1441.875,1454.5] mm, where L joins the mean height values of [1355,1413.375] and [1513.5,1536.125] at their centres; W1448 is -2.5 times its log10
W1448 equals 0.09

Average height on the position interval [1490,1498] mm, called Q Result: 340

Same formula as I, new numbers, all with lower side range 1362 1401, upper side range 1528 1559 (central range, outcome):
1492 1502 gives 0.6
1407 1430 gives 4.1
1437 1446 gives 0.8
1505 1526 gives 0.6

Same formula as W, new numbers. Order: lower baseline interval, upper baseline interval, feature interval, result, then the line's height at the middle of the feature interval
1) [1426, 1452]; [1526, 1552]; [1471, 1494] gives 0.07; 353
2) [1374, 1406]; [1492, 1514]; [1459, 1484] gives 0.05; 367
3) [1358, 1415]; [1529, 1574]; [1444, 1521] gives 0.08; 373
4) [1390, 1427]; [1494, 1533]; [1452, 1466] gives 0.02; 368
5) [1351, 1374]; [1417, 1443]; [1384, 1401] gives -0.23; 364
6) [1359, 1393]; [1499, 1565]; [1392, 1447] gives 0.06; 393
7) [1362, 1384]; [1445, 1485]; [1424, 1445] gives 0.09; 369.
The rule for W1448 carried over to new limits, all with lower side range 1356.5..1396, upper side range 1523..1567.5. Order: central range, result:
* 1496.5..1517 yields 0.05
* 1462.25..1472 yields 0.03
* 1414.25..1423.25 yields 0.29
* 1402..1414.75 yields -0.07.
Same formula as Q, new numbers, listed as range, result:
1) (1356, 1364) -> 391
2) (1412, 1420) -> 375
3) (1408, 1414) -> 425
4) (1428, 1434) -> 360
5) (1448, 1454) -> 368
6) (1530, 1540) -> 361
